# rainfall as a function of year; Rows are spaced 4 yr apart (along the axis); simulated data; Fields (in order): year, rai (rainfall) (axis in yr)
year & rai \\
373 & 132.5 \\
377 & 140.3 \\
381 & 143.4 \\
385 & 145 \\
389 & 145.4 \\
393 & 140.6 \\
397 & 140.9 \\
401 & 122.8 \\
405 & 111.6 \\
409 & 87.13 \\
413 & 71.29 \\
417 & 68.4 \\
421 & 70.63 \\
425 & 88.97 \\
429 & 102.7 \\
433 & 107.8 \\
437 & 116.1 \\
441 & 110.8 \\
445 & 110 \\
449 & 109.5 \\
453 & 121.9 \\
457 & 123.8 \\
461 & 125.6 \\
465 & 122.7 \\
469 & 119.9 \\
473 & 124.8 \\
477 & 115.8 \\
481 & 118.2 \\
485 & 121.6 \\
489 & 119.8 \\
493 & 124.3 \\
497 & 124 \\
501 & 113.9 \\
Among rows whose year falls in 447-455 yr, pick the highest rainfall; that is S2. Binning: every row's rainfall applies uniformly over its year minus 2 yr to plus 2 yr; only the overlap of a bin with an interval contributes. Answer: 121.9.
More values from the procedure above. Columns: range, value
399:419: 122.8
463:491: 124.8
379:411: 145.4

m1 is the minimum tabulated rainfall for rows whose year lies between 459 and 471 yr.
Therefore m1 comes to 119.9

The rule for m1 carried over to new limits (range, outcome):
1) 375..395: 140.3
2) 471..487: 115.8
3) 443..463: 109.5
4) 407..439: 68.4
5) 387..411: 87.13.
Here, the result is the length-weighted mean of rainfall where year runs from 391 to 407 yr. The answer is 129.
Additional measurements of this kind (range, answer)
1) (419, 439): 97.2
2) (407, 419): 75.6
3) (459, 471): 123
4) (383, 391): 145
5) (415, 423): 69.5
